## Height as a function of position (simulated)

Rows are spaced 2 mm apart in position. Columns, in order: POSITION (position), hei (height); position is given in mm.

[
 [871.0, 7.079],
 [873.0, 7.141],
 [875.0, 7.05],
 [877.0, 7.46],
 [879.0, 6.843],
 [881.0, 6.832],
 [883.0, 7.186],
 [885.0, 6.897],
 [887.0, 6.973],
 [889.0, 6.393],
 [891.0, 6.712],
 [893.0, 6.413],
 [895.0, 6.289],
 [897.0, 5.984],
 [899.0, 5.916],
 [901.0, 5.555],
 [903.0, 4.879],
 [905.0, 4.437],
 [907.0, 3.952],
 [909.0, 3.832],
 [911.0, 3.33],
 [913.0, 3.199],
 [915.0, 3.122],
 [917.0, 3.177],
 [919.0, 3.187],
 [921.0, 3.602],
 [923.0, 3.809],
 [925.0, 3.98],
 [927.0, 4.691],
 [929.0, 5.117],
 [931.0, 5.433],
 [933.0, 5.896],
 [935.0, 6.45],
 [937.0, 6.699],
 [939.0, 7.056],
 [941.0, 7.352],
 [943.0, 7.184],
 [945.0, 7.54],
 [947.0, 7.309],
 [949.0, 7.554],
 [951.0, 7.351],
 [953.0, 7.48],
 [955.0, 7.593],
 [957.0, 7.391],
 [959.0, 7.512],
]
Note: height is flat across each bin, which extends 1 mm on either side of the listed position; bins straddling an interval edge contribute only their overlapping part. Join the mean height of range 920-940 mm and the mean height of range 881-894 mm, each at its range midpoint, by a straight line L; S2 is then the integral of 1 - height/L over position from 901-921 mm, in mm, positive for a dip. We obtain 7.4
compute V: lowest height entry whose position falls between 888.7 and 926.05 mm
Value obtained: 3.122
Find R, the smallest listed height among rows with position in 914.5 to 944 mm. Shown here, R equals 3.122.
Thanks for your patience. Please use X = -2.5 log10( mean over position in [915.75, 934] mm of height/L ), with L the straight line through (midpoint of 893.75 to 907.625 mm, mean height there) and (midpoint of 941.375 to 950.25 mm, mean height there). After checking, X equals 0.44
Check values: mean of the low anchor 5.34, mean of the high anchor 7.39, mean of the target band 4.3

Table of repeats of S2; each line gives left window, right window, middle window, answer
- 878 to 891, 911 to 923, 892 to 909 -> -0.66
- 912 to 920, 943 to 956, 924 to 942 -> -1.57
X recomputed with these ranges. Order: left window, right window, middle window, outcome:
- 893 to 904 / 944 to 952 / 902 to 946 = 0.341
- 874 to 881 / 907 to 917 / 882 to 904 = -0.163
